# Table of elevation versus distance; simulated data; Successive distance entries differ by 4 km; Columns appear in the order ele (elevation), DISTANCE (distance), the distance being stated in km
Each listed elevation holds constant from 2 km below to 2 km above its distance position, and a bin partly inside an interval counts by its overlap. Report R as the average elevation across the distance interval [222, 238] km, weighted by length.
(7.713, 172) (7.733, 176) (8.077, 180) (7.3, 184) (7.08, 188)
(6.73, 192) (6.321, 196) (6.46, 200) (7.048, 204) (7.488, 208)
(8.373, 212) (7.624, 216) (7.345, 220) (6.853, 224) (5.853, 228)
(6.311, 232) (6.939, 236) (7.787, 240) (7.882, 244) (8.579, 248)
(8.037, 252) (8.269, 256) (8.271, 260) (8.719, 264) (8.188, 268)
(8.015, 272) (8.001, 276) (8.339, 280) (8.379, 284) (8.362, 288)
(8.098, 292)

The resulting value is 6.49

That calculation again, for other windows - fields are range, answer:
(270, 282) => 8.12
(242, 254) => 8.17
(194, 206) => 6.61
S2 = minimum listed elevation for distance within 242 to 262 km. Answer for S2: 7.882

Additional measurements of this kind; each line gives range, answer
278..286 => 8.339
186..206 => 6.321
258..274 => 8.015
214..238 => 5.853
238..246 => 7.787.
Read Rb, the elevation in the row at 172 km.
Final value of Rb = 7.713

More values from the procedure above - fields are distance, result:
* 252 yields 8.037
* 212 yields 8.373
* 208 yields 7.488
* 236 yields 6.939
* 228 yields 5.853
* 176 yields 7.733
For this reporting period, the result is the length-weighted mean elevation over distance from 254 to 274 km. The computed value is 8.29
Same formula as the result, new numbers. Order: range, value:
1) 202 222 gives 7.58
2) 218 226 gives 7.1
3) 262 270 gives 8.45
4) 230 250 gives 7.5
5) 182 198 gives 6.86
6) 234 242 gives 7.36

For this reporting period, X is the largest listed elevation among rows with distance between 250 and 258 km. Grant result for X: 8.269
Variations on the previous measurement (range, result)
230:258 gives 8.579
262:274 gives 8.719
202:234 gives 8.373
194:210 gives 7.488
